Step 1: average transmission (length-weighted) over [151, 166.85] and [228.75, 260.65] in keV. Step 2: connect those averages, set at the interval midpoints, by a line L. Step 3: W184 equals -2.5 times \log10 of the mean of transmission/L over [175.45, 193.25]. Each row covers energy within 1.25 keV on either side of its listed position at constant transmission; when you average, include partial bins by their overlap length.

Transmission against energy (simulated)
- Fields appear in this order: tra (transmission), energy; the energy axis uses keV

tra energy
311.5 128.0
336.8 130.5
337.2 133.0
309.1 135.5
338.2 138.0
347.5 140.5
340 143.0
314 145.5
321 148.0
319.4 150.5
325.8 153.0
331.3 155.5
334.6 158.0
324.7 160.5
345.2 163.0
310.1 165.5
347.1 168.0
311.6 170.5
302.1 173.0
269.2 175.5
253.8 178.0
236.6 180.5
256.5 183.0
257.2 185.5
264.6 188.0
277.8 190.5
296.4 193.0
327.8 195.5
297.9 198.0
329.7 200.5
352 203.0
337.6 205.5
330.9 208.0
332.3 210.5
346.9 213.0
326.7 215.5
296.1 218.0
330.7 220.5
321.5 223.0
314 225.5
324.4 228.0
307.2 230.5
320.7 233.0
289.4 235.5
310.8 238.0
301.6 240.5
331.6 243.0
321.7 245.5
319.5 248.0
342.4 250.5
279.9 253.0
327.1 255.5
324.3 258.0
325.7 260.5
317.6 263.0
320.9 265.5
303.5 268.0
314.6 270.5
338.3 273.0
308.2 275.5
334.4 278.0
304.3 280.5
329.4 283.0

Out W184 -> 0.233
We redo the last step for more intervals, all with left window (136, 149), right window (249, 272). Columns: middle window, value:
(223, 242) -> 0.03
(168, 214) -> 0.09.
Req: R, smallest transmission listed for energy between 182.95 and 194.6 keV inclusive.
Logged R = 256.5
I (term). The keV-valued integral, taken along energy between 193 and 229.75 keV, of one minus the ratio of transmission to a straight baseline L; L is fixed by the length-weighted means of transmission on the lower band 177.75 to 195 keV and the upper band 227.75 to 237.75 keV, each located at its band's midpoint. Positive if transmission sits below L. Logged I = -4.56 keV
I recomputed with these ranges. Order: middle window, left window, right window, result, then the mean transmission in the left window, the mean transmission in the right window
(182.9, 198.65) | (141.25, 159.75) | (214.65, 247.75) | 1.8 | 327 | 315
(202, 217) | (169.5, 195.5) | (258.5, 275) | -2.5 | 275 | 320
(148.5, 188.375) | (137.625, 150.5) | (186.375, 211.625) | 2.8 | 330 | 314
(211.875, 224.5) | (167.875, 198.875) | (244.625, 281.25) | -1.1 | 282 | 319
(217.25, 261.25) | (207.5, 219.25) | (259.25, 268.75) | 0.8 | 326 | 318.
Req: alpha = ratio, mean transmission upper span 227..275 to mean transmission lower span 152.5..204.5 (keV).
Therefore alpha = 1.05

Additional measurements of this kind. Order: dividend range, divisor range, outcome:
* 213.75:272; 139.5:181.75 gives 1.01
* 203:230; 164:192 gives 1.16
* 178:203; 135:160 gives 0.87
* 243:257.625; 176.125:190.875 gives 1.24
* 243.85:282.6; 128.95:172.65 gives 0.97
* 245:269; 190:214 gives 0.98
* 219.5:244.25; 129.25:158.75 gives 0.96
